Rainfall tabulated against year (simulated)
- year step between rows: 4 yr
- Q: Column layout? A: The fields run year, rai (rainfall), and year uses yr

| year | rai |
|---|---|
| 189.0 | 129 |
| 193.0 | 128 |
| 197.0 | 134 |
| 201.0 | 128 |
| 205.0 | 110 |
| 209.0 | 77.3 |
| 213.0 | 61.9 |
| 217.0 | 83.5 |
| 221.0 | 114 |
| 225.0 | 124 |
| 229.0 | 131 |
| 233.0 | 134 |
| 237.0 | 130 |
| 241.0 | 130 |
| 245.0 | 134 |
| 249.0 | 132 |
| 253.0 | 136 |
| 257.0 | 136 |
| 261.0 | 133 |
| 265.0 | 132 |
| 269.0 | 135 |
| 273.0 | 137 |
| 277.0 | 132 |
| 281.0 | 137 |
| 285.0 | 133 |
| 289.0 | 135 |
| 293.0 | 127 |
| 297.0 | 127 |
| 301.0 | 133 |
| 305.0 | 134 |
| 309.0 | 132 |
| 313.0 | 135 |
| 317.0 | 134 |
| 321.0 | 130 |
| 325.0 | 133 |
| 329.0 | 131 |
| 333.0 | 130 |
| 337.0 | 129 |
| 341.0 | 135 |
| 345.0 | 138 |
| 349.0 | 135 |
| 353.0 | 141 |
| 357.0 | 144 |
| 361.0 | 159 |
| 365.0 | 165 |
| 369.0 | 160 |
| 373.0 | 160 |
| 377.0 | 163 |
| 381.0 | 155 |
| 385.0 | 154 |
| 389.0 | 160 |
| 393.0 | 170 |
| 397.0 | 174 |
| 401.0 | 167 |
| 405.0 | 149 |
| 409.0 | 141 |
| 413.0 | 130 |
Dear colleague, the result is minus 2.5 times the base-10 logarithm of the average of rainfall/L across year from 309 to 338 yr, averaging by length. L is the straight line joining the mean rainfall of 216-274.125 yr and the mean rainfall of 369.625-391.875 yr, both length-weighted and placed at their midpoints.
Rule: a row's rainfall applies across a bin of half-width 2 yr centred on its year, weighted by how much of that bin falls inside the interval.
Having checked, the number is 0.11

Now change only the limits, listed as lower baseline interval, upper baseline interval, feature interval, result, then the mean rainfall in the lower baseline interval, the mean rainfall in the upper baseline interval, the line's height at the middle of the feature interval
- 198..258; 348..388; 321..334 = 0.097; 117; 154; 144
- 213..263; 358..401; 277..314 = 0.054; 124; 162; 139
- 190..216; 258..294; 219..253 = -0.090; 107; 134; 119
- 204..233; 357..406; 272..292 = -0.078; 102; 161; 125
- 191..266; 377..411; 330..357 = 0.092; 120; 159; 147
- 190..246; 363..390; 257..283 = -0.037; 116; 160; 130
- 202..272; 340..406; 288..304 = 0.039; 120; 155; 135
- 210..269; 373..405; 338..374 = 0.042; 122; 162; 153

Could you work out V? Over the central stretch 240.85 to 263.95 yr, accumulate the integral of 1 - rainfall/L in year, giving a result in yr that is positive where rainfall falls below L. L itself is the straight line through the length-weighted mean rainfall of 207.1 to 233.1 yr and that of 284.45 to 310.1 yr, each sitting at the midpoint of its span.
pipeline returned -4.0 yr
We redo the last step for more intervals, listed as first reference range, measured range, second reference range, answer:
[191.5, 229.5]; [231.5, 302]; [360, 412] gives -4.98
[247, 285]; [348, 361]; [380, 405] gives 0.91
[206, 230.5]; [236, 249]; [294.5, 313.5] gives -2.85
